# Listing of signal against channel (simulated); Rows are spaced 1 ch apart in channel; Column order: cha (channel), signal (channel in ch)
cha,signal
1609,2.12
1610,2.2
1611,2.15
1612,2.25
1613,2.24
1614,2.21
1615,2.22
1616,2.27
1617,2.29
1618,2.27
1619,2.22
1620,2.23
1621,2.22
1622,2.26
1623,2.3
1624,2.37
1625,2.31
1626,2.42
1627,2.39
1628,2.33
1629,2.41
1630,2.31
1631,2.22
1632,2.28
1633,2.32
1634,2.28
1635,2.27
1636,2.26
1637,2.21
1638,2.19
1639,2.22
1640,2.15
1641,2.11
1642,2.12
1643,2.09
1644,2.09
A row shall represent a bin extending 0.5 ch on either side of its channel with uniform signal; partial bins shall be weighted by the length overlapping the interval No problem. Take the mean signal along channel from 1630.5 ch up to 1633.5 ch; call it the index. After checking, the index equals 2.27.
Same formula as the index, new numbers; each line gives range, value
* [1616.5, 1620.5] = 2.25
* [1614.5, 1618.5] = 2.26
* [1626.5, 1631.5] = 2.33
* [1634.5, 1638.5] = 2.23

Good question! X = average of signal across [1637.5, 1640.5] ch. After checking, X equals 2.19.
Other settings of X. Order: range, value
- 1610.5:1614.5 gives 2.21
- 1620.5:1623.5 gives 2.26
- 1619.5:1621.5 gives 2.23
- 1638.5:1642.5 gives 2.15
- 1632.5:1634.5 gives 2.3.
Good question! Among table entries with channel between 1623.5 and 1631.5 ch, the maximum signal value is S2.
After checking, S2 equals 2.42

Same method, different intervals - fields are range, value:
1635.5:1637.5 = 2.26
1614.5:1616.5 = 2.27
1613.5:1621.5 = 2.29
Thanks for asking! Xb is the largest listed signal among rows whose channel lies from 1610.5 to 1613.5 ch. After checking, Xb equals 2.25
